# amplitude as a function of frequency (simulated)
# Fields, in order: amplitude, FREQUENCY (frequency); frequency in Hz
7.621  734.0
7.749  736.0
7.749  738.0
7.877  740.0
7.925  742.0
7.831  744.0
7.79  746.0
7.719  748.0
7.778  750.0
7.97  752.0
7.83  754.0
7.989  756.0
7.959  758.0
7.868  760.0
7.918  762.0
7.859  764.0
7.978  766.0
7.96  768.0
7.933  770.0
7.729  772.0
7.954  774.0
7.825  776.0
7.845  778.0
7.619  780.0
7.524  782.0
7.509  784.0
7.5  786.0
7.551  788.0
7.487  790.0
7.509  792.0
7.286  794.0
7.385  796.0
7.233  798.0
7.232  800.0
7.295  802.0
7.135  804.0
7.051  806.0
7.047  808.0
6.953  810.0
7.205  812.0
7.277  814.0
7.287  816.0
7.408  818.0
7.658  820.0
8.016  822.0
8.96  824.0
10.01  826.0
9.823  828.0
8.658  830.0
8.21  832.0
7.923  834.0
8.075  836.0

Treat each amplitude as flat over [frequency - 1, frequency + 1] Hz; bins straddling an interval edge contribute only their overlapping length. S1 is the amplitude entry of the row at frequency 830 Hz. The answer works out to 8.658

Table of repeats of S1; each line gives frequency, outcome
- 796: 7.385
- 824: 8.96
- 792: 7.509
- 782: 7.524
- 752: 7.97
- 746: 7.79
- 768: 7.96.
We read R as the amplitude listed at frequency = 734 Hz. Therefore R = 7.621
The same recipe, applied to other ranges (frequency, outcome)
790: 7.487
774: 7.954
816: 7.287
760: 7.868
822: 8.016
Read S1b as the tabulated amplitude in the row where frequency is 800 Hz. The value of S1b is 7.232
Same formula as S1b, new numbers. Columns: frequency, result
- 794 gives 7.286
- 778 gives 7.845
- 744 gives 7.831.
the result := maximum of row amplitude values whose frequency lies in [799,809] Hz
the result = 7.295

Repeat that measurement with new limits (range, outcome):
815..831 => 10.01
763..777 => 7.978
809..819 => 7.408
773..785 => 7.954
